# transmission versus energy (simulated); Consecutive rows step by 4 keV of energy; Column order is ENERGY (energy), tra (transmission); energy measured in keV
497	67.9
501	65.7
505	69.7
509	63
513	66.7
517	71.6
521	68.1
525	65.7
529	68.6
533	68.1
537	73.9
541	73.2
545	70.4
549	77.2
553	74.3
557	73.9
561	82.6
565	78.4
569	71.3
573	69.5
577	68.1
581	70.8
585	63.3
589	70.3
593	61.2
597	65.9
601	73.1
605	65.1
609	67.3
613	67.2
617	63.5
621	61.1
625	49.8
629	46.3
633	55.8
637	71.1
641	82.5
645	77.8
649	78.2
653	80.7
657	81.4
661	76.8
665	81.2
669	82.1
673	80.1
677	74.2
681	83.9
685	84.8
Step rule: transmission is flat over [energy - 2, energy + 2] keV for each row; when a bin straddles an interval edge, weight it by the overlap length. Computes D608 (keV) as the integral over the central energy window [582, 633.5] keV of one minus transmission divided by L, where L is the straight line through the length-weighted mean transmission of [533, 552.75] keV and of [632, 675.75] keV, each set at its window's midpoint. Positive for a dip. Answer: 8.8 keV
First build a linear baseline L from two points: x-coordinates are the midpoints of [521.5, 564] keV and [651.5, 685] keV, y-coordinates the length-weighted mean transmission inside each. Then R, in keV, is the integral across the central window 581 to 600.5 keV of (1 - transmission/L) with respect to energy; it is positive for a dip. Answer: 2.4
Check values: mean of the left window 72.8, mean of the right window 80.3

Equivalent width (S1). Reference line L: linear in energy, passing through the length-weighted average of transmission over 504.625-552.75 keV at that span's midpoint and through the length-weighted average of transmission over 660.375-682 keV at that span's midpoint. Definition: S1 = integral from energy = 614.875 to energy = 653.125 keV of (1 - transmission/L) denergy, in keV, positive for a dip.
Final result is 5.6 keV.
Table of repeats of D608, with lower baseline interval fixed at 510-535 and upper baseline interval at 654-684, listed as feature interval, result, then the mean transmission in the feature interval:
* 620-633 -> 4.1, 52.3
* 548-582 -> -1.2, 74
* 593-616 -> 2.4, 67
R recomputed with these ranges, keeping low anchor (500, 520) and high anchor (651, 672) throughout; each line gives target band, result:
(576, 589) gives 1.0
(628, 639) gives 2.7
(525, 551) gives -0.6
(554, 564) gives -0.9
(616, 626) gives 2.4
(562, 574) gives -0.3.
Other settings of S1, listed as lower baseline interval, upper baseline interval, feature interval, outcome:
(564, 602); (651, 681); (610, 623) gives 1.6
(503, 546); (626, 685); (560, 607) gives 1.3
